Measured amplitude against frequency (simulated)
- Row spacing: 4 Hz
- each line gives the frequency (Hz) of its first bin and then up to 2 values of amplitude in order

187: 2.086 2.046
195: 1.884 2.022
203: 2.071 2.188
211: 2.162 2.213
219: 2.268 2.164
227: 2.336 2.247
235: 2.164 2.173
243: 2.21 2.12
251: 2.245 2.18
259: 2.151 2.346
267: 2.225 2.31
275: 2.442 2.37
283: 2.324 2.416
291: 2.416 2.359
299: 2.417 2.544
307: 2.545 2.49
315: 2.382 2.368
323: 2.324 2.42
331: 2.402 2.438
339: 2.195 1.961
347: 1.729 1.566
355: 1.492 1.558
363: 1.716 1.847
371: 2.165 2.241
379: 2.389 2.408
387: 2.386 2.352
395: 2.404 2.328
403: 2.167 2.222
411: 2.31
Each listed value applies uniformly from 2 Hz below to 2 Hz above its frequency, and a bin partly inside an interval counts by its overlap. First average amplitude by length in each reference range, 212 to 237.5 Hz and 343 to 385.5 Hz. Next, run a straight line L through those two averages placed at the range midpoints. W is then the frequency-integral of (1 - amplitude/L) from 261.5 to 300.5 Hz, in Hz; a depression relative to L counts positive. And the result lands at -4.8 Hz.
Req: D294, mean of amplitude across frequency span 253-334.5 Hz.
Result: 2.37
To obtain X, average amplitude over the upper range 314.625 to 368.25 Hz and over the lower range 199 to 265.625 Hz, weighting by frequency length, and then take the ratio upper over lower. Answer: 0.9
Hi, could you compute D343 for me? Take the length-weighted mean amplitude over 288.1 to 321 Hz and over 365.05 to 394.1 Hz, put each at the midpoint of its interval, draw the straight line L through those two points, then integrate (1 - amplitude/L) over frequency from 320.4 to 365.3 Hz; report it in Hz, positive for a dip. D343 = 7.0 Hz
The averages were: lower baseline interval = 2.44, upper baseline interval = 2.26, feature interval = 1.99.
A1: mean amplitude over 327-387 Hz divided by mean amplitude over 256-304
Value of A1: 0.9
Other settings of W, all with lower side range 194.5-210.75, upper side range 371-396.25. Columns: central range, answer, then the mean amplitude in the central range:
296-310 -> -1.7 Hz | 2.49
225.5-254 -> -1.1 Hz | 2.21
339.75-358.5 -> 4.8 Hz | 1.71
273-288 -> -1.4 Hz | 2.39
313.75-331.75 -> -1.0 Hz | 2.38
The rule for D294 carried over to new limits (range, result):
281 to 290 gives 2.38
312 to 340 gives 2.37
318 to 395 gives 2.11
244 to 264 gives 2.2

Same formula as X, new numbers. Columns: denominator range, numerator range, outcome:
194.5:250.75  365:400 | 1.05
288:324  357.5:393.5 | 0.88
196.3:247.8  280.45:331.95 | 1.11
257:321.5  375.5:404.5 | 0.98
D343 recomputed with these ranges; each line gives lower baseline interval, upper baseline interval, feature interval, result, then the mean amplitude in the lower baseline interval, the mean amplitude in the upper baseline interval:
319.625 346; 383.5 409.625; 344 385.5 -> 6.8 Hz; 2.27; 2.32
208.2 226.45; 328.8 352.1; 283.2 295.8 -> -1.5 Hz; 2.21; 2.07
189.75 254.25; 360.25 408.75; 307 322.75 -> -1.7 Hz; 2.16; 2.21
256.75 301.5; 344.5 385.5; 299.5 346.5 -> -4.9 Hz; 2.34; 1.92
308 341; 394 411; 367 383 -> 0.6 Hz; 2.38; 2.28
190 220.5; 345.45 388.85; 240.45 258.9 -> -1.1 Hz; 2.11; 1.96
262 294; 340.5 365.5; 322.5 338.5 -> -4.2 Hz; 2.36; 1.68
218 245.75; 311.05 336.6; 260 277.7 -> -0.2 Hz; 2.22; 2.4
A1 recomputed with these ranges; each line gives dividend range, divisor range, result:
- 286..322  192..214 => 1.18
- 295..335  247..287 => 1.06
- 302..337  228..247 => 1.11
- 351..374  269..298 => 0.74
